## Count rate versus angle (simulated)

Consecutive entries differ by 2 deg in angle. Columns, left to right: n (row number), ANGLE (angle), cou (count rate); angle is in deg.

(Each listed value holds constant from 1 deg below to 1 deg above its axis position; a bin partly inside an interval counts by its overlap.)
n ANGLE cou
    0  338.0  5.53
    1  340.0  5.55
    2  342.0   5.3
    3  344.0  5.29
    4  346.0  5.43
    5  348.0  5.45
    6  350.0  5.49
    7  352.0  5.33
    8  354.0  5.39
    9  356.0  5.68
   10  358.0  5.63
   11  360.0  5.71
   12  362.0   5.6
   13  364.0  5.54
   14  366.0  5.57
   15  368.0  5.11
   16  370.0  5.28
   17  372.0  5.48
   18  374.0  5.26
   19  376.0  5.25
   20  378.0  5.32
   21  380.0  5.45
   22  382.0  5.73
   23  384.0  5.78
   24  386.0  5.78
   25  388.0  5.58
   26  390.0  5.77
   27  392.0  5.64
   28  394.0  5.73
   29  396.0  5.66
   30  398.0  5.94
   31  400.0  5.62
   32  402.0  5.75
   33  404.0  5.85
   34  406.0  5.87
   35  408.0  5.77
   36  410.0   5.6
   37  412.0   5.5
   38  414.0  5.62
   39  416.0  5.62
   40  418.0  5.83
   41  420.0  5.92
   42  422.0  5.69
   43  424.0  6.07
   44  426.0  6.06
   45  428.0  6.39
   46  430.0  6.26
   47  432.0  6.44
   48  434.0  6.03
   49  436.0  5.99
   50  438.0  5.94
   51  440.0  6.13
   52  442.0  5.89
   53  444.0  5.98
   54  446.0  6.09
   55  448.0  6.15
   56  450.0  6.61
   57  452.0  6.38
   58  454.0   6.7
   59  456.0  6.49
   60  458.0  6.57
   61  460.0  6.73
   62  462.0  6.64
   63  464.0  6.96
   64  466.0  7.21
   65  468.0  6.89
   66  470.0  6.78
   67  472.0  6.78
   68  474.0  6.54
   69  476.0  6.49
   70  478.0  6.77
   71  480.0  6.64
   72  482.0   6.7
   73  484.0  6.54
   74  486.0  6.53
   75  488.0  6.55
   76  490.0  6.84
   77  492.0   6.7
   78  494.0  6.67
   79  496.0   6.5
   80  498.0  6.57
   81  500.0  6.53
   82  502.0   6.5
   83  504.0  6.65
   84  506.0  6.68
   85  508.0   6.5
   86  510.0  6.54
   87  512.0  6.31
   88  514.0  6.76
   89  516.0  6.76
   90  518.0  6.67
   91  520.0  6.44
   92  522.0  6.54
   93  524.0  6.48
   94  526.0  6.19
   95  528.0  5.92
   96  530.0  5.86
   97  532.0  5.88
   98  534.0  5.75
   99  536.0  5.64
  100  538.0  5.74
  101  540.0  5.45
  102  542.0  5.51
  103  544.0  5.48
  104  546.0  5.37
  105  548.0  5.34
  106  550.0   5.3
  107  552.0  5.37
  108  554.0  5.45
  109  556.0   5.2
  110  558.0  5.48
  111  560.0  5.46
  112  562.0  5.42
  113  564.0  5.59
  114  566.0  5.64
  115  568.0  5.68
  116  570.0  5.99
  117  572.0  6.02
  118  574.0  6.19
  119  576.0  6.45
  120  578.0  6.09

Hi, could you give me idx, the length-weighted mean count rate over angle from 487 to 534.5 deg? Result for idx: 6.46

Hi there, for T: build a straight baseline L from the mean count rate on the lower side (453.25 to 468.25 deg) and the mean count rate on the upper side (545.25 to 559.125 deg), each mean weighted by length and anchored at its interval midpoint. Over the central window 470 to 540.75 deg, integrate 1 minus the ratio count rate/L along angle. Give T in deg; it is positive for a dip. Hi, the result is -4.0 deg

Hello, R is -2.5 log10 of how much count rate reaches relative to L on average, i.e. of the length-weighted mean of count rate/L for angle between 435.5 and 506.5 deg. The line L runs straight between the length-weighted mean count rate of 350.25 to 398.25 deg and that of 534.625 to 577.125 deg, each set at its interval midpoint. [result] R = -0.17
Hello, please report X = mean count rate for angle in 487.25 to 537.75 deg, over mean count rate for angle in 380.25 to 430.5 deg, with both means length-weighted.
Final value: 1.11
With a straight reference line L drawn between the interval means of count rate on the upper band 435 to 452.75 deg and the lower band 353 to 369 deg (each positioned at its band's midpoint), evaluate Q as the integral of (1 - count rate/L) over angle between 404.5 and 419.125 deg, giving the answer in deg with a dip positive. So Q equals 0.5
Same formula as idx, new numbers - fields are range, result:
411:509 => 6.39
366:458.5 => 5.85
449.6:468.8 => 6.72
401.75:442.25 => 5.92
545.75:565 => 5.4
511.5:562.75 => 5.83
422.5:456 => 6.2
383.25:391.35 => 5.72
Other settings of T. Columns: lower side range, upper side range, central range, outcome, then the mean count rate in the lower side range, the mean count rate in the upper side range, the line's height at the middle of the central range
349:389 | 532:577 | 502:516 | -2.5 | 5.5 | 5.62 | 5.59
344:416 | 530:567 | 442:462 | -3.1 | 5.57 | 5.51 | 5.55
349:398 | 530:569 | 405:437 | -2.2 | 5.54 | 5.52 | 5.54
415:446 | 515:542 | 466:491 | -2.7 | 6.02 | 6.08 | 6.05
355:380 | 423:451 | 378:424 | 0.6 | 5.45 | 6.15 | 5.79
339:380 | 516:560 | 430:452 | -2.2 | 5.43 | 5.78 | 5.59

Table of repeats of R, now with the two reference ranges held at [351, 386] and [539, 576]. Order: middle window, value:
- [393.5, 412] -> -0.05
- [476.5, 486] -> -0.20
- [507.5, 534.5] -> -0.14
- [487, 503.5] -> -0.19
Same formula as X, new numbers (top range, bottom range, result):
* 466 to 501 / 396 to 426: 1.16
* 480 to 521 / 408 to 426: 1.15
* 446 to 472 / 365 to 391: 1.21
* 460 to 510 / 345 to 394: 1.21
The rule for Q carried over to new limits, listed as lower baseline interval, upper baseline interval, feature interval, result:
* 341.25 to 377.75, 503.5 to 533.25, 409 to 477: -3.6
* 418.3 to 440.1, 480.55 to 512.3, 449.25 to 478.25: -1.7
